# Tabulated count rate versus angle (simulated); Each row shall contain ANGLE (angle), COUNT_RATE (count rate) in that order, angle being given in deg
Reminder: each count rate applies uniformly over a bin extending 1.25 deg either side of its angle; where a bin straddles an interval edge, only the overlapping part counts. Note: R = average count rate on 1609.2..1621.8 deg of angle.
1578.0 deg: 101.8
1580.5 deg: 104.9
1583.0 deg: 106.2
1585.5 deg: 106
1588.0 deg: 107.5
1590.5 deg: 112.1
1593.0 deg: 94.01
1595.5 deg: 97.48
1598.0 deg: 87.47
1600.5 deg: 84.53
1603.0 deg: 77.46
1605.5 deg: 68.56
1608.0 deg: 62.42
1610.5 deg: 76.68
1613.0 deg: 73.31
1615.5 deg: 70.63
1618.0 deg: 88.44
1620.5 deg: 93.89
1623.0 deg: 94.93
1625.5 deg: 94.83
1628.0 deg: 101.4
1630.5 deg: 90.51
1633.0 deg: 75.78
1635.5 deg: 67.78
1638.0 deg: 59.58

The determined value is 80.6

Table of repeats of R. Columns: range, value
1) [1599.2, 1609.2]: 73.4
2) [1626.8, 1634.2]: 89.2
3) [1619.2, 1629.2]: 96.2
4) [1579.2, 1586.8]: 106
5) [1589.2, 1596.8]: 101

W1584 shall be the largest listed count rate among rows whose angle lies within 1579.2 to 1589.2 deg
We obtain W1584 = 107.5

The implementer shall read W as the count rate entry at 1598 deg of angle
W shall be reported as 87.47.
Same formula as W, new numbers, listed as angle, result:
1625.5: 94.83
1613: 73.31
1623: 94.93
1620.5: 93.89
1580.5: 104.9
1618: 88.44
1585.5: 106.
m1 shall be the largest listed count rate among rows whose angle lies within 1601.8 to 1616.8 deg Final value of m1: 77.46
